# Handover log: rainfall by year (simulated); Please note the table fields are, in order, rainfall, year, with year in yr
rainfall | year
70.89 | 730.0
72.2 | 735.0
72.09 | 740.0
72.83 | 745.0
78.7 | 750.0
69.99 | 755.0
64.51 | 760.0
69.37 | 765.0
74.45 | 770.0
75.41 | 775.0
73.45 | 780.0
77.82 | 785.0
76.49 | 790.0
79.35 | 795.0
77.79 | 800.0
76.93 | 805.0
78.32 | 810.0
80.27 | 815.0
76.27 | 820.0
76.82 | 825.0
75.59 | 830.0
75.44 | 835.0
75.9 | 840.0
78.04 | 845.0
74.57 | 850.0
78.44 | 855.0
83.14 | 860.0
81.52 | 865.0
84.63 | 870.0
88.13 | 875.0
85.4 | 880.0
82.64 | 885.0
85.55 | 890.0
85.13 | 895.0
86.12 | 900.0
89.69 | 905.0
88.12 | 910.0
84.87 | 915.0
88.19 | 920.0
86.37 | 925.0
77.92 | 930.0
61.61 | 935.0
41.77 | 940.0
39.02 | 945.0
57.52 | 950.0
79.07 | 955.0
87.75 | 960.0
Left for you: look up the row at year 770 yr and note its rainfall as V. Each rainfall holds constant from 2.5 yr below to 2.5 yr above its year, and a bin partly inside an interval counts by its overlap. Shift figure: 74.45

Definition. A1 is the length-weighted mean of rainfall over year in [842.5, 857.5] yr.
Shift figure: 77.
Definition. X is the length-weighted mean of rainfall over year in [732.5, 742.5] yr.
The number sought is 72.1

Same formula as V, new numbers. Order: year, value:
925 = 86.37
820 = 76.27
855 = 78.44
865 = 81.52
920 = 88.19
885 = 82.64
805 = 76.93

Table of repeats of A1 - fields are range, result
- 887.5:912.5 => 86.9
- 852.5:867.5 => 81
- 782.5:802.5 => 77.9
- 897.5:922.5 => 87.4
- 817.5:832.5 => 76.2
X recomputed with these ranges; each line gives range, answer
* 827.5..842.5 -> 75.6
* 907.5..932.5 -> 85.1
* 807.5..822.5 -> 78.3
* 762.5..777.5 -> 73.1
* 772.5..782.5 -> 74.4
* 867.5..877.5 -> 86.4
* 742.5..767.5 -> 71.1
